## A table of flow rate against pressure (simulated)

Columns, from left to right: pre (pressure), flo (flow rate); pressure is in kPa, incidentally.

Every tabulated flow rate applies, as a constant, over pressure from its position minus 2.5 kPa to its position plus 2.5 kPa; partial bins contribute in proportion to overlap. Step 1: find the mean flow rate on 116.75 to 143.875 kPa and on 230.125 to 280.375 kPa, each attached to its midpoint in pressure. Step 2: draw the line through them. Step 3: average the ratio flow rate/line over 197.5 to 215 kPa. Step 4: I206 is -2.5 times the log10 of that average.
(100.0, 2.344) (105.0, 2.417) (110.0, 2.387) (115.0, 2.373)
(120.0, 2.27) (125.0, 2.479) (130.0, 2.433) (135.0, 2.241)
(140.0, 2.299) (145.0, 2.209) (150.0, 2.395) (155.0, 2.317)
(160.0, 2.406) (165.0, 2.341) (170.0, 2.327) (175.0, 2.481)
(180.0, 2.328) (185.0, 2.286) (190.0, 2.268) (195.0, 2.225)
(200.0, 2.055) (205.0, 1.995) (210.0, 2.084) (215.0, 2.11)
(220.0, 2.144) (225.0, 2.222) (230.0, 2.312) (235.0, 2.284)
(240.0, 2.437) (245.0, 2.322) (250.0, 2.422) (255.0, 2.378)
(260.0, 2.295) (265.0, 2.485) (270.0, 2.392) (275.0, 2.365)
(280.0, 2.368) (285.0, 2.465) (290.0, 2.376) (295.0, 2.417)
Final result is 0.15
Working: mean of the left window 2.34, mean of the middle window 2.05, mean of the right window 2.37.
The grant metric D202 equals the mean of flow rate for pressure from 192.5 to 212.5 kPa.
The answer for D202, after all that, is 2.09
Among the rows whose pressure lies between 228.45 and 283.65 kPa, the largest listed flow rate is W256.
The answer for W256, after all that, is 2.485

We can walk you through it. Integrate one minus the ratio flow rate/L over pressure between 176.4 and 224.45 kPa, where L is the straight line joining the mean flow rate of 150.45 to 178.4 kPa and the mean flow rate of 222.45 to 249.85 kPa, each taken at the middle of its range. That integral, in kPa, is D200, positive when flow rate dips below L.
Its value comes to 3.6 kPa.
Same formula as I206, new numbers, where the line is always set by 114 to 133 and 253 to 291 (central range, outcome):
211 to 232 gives 0.10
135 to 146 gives 0.06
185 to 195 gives 0.06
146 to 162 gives 0.01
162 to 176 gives 0.01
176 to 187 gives 0.03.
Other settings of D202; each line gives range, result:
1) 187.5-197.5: 2.25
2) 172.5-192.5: 2.34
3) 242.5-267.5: 2.38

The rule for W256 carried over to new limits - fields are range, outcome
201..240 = 2.437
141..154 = 2.395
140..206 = 2.481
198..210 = 2.084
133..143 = 2.299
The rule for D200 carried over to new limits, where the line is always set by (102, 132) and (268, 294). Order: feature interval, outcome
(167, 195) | 0.8 kPa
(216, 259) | 1.6 kPa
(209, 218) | 1.1 kPa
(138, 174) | 0.9 kPa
